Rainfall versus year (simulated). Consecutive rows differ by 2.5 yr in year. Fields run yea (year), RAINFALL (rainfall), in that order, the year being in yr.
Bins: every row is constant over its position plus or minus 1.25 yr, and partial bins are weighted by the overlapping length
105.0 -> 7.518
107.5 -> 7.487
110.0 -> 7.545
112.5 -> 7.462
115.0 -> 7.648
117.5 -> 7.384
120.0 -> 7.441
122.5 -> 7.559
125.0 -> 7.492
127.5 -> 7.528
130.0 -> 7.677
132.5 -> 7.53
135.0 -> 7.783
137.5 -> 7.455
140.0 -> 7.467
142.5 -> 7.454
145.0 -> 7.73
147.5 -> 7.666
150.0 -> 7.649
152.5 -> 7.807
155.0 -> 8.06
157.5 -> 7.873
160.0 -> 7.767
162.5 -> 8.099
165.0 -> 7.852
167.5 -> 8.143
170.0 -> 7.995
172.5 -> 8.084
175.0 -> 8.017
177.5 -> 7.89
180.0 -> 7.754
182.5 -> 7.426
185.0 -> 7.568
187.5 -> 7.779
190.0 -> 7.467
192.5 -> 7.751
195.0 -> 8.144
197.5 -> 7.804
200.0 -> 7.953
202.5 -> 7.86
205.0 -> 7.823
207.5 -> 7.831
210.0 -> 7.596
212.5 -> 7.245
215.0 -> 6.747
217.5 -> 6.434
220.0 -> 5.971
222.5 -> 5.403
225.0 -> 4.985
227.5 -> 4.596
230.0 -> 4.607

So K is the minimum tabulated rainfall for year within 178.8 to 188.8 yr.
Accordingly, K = 7.426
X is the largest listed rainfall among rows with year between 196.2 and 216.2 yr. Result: 7.953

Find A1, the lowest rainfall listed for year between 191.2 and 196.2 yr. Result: 7.751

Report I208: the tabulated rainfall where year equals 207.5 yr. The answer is 7.831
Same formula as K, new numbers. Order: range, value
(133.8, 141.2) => 7.455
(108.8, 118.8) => 7.384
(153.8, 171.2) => 7.767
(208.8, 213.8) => 7.245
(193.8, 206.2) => 7.804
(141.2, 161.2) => 7.454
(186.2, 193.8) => 7.467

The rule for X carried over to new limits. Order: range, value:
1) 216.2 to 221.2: 6.434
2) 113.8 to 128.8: 7.648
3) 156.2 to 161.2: 7.873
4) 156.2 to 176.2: 8.143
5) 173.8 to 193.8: 8.017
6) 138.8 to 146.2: 7.73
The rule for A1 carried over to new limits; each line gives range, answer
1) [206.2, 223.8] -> 5.403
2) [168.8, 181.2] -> 7.754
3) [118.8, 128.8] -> 7.441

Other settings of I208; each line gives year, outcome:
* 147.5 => 7.666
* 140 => 7.467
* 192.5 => 7.751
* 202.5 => 7.86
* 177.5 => 7.89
